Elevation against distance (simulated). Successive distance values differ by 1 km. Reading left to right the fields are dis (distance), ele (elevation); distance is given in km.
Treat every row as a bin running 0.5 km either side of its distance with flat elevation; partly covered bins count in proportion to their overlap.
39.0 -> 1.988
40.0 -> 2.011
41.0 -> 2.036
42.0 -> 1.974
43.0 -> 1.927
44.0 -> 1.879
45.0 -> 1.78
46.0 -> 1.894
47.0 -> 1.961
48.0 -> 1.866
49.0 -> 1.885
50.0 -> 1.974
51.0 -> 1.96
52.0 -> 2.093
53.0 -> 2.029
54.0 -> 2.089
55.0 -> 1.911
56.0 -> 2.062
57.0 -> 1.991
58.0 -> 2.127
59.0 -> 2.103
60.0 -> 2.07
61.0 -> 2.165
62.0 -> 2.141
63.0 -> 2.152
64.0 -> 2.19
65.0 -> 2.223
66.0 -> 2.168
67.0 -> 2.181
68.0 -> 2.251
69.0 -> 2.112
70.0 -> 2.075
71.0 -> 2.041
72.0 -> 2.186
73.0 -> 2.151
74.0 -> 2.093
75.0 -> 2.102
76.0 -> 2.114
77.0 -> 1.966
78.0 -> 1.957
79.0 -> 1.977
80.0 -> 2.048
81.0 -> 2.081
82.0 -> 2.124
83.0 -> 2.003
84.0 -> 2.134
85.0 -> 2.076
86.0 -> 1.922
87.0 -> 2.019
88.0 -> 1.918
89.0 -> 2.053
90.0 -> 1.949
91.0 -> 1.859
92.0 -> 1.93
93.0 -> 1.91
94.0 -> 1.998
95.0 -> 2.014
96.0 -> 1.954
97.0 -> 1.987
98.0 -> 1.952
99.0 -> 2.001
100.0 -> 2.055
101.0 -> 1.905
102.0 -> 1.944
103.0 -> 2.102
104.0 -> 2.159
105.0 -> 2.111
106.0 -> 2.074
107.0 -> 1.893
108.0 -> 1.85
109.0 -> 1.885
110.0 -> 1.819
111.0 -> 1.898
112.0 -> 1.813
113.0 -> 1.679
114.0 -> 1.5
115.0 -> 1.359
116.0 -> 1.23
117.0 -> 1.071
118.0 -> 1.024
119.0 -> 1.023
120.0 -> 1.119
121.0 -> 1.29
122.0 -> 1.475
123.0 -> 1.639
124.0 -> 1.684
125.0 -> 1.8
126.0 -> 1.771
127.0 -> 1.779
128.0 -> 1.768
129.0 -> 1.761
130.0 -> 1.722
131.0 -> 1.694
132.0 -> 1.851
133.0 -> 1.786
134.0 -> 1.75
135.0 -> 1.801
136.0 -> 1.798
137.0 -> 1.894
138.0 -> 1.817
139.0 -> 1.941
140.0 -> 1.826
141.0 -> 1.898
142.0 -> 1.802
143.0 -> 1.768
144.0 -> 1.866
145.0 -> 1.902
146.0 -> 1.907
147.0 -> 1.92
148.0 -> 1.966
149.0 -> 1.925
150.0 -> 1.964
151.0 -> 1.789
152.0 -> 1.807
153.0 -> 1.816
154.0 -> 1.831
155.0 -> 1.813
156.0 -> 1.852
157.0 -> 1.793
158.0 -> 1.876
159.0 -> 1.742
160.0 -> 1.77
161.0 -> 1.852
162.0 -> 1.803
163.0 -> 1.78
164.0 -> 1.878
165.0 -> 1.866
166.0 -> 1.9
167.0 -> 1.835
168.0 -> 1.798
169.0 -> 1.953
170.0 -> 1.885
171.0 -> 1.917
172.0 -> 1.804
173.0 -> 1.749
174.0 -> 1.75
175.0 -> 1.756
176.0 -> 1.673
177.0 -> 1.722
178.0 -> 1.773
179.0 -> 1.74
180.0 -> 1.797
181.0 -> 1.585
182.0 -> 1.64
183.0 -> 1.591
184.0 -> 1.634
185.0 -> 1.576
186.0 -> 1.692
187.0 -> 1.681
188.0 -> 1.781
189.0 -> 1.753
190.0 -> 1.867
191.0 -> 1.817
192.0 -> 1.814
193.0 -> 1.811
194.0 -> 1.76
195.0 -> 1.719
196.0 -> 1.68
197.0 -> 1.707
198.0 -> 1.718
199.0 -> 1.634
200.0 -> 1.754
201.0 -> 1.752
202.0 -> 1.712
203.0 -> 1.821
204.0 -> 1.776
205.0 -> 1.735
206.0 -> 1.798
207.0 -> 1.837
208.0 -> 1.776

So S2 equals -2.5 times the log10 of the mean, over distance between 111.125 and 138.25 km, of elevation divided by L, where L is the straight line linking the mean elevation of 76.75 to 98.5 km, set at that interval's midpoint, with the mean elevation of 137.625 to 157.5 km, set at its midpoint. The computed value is 0.20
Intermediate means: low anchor 1.99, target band 1.59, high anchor 1.86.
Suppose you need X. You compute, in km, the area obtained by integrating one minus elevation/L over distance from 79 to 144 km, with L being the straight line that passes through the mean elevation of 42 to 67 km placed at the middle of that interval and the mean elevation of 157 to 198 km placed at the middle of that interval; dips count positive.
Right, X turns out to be 3.4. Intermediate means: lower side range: 2.03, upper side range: 1.77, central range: 1.81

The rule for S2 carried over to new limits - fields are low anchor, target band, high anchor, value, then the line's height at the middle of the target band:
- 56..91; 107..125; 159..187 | 0.28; 1.95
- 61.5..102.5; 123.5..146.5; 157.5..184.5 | 0.05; 1.89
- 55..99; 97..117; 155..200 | 0.08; 1.97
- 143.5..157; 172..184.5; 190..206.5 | 0.06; 1.8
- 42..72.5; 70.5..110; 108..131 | -0.13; 1.79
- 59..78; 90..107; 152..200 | 0.02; 2.03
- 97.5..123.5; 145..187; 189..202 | -0.04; 1.73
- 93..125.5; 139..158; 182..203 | -0.08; 1.73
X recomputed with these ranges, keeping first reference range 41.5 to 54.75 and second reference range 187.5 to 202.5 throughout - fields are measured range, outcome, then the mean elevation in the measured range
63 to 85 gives -2.2 km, 2.1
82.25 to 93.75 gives -0.5 km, 1.98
